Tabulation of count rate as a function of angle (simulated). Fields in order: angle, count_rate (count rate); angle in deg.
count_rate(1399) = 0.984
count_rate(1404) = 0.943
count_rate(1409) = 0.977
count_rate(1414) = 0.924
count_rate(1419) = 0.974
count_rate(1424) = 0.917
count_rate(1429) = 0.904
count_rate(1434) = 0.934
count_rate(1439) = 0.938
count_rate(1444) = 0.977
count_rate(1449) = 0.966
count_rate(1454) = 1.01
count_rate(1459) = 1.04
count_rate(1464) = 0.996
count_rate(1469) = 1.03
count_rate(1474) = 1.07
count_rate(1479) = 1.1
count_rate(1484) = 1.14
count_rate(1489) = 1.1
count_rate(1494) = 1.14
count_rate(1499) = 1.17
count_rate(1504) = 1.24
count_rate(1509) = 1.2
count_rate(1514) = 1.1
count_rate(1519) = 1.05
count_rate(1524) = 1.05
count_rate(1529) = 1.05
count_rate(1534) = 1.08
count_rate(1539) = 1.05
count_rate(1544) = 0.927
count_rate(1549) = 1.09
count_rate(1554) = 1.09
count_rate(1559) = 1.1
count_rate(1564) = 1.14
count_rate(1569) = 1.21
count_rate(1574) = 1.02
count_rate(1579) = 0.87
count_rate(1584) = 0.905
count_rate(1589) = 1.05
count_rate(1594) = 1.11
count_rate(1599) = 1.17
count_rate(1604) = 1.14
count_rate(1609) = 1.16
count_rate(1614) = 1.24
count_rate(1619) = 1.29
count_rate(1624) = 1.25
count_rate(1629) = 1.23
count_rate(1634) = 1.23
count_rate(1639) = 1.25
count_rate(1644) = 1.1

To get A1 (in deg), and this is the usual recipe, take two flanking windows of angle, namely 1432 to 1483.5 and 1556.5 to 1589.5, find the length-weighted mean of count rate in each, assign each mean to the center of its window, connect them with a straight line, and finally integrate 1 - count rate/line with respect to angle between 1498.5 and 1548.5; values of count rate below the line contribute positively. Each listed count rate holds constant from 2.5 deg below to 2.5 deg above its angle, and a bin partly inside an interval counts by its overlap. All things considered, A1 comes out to -2.91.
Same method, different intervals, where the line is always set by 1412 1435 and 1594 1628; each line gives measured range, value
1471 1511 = -4.44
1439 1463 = -0.53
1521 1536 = 0.33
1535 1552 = 1.15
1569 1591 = 3.22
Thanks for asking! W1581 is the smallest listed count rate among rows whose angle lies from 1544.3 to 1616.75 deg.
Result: 0.87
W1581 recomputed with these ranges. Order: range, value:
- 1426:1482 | 0.904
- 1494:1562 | 0.927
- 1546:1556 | 1.09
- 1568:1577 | 1.02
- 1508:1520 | 1.05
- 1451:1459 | 1.01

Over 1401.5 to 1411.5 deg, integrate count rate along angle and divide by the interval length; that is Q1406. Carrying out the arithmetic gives 0.96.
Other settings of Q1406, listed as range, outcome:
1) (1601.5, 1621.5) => 1.21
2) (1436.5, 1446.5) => 0.957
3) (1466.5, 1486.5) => 1.08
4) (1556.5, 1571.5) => 1.15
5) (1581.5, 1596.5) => 1.02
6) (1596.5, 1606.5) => 1.15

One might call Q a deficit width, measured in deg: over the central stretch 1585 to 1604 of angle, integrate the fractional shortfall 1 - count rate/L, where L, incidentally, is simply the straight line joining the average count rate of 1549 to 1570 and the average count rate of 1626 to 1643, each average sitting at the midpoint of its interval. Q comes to 1.20 deg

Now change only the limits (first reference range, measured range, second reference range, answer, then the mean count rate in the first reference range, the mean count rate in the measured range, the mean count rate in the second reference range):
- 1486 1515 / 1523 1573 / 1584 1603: 1.96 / 1.16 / 1.08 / 1.09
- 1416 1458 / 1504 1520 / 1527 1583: -1.97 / 0.955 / 1.14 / 1.05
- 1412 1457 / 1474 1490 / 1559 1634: -1.67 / 0.951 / 1.11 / 1.13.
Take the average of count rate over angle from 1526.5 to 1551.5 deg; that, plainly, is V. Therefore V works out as 1.04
